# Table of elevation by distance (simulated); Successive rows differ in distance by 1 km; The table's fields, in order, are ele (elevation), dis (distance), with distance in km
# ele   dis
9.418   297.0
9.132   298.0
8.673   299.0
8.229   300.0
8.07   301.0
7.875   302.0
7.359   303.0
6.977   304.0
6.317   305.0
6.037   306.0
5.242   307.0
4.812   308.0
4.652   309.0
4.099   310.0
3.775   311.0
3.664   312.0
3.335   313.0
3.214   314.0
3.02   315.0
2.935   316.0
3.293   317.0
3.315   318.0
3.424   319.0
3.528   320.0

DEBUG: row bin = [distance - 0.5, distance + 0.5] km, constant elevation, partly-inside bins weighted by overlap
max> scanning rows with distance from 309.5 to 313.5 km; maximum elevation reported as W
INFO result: 4.099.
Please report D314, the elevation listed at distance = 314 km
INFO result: 3.214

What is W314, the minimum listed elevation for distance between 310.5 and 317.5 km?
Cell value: 2.935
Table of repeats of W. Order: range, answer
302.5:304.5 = 7.359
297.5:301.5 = 9.132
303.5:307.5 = 6.977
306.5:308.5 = 5.242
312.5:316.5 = 3.335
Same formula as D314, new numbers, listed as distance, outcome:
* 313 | 3.335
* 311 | 3.775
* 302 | 7.875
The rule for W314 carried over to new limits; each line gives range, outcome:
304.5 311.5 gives 3.775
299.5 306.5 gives 6.037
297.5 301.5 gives 8.07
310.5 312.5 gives 3.664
